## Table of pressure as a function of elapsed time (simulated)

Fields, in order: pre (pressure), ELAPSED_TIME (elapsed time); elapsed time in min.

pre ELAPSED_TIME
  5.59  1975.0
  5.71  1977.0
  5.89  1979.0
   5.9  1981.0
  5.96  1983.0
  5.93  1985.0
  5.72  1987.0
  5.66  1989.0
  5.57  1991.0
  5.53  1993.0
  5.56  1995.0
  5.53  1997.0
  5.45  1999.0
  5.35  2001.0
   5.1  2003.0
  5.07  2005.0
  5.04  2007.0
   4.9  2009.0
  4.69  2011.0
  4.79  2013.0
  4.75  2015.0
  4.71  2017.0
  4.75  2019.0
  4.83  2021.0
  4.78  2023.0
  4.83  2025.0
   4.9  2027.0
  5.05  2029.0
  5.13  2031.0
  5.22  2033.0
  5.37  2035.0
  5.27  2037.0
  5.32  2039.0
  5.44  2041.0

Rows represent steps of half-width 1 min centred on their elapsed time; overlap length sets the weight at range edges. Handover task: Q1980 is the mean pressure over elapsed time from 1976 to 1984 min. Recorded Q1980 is 5.87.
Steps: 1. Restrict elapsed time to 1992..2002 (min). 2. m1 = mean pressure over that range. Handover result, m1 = 5.48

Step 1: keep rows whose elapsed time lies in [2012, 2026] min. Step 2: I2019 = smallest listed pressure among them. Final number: 4.71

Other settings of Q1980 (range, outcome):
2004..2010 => 5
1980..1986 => 5.93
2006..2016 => 4.83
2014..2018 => 4.73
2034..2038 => 5.32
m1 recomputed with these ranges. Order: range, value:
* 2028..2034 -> 5.13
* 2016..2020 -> 4.73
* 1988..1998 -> 5.57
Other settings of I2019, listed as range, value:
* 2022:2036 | 4.78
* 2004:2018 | 4.69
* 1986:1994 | 5.53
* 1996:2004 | 5.1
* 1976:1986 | 5.71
